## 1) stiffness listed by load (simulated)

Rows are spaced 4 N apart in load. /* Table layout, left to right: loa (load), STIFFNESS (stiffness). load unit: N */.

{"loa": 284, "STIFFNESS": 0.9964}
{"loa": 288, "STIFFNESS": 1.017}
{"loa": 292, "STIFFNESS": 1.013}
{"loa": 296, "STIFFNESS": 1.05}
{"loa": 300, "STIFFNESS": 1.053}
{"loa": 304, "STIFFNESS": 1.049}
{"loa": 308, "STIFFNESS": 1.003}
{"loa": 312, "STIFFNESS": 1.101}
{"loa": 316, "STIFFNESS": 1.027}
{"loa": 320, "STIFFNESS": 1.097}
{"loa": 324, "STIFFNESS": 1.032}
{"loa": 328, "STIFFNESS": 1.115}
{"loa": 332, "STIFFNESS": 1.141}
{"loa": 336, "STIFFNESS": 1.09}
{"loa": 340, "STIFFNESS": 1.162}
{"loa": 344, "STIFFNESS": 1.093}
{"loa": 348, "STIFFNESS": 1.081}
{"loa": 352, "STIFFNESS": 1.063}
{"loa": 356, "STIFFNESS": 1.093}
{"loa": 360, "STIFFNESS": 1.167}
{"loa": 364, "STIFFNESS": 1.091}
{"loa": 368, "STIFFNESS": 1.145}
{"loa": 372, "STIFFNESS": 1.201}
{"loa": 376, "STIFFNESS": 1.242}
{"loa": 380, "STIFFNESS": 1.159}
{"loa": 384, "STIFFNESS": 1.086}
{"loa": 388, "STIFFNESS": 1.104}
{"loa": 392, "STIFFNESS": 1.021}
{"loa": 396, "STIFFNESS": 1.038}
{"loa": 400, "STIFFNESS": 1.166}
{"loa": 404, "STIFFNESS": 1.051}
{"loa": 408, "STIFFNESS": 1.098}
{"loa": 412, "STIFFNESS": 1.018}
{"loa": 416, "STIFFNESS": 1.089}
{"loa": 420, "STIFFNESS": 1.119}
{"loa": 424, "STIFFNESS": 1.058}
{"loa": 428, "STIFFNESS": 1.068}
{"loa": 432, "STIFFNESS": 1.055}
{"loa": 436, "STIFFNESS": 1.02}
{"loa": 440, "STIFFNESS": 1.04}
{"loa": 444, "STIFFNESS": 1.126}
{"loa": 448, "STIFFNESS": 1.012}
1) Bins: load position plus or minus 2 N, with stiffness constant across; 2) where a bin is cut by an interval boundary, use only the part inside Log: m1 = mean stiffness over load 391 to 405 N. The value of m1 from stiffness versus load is 1.07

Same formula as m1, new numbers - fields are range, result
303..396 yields 1.1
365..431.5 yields 1.1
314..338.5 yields 1.09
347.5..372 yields 1.12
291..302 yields 1.04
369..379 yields 1.21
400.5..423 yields 1.08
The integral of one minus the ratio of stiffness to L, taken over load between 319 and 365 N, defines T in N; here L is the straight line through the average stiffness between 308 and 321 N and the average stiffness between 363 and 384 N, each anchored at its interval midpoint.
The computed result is 0.3 N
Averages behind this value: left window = 1.06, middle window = 1.1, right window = 1.16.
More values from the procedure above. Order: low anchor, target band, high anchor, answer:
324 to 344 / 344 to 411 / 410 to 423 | -1.1 N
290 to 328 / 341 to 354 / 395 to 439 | -0.3 N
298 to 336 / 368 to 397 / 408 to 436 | -1.6 N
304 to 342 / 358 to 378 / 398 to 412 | -1.5 N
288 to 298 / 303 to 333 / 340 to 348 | 0.0 N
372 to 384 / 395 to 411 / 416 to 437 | 0.5 N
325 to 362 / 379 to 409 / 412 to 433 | 0.0 N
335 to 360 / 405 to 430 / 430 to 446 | -0.1 N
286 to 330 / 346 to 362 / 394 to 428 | -0.6 N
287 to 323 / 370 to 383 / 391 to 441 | -1.6 N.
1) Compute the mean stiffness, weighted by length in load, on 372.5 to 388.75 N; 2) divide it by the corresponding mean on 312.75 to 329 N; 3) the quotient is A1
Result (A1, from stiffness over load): 1.1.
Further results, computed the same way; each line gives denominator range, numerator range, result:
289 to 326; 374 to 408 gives 1.06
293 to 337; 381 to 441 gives 1.00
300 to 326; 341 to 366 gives 1.05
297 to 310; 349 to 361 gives 1.06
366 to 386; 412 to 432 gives 0.92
